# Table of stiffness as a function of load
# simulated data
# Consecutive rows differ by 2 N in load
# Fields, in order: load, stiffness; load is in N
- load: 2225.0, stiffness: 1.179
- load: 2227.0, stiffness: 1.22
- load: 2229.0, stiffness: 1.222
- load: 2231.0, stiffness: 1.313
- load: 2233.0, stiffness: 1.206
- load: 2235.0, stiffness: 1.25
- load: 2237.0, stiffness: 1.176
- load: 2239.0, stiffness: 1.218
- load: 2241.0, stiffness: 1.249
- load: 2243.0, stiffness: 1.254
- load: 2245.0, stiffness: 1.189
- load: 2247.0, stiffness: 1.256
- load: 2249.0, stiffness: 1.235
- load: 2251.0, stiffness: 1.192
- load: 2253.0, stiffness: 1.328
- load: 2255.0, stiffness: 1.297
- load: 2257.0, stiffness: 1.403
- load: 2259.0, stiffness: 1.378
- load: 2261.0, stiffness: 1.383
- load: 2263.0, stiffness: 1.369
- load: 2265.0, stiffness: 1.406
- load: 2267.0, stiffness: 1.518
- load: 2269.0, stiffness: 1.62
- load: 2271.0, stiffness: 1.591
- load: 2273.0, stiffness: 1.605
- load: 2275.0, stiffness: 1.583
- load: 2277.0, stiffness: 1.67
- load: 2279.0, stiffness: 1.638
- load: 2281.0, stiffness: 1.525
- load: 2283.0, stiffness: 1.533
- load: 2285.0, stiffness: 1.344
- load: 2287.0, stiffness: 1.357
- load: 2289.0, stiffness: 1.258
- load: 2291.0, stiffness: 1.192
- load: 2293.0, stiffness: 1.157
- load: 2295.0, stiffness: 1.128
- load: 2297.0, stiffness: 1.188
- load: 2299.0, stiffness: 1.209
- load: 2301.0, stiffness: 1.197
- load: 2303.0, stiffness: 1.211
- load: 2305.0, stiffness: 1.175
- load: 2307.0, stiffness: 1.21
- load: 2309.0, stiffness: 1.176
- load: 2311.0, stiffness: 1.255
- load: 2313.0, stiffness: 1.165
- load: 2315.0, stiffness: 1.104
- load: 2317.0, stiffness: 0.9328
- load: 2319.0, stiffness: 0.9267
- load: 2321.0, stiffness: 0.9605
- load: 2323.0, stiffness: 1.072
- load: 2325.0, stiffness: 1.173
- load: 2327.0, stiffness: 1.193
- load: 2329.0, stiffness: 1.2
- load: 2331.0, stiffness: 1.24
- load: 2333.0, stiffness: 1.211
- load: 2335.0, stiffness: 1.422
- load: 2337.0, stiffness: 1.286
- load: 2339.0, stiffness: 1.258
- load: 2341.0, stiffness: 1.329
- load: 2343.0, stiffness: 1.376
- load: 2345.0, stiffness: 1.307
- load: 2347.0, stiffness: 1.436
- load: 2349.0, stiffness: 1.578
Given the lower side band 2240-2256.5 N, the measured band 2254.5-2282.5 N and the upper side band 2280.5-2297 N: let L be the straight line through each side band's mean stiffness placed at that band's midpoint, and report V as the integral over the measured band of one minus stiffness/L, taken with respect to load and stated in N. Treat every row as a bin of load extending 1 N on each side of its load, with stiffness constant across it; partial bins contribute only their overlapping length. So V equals -5.0 N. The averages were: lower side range 1.25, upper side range 1.3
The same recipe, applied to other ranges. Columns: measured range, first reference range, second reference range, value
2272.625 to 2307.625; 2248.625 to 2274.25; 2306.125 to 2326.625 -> -2.4 N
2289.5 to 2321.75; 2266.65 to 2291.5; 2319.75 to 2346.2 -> 5.4 N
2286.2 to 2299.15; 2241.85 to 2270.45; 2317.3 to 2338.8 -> 0.5 N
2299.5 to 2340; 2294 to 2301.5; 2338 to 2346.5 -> 2.7 N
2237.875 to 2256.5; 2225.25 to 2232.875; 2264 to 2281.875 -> 1.7 N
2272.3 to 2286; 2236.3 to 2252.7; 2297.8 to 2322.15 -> -4.5 N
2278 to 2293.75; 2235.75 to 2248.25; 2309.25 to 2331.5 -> -3.0 N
